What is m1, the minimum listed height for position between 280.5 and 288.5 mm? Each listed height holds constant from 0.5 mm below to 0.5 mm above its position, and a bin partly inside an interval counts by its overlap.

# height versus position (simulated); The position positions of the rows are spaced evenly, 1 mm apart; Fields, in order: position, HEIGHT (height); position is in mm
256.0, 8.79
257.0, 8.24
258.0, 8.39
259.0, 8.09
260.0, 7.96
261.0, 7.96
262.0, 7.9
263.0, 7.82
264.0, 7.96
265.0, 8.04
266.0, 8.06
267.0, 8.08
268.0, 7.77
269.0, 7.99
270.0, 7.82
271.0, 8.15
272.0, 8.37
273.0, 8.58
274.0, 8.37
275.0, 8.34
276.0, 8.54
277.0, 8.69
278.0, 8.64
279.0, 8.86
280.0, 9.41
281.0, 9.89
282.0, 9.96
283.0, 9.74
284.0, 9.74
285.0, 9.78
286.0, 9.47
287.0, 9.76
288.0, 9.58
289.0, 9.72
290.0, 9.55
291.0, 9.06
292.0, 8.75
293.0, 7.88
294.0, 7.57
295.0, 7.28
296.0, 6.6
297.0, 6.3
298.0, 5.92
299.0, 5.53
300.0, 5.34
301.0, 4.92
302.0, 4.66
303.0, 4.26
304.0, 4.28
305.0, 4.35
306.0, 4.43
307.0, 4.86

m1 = 9.47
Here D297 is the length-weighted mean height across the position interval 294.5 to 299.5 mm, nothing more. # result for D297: 6.33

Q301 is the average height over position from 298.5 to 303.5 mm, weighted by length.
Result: 4.94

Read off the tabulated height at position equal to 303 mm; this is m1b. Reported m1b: 4.26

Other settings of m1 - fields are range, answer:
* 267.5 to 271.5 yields 7.77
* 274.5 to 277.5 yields 8.34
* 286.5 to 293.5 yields 7.88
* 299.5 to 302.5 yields 4.66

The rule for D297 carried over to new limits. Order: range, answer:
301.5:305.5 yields 4.39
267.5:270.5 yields 7.86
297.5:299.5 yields 5.72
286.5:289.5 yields 9.69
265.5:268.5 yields 7.97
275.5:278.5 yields 8.62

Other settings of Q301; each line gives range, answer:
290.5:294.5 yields 8.31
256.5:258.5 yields 8.32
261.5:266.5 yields 7.96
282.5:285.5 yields 9.75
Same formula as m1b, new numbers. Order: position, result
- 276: 8.54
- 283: 9.74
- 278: 8.64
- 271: 8.15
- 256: 8.79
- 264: 7.96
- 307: 4.86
